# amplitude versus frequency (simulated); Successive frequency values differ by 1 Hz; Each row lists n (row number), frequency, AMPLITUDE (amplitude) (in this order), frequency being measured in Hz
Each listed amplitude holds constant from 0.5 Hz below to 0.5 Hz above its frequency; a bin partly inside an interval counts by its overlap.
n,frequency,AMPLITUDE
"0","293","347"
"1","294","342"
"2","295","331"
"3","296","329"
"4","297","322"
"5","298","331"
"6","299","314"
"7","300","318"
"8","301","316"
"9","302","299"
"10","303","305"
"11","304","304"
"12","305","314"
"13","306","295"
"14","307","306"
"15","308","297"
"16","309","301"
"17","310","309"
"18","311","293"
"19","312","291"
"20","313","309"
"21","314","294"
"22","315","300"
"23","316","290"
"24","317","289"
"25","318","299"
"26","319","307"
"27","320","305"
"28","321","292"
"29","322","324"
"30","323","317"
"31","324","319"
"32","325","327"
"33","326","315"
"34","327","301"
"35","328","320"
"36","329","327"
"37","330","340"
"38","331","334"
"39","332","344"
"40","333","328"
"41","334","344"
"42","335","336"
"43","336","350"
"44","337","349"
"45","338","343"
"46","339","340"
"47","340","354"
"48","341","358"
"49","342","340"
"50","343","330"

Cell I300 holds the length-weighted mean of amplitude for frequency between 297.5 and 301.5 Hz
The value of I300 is 320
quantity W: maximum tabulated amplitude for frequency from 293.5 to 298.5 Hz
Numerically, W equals 342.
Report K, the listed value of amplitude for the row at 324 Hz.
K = 319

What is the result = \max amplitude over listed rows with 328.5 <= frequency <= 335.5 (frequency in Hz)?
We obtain 344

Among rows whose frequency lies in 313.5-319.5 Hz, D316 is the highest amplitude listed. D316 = 307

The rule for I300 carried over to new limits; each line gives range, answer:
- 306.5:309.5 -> 301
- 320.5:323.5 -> 311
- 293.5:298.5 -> 331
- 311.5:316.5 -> 297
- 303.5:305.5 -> 309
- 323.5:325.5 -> 323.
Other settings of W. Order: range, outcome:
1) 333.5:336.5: 350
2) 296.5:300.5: 331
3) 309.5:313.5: 309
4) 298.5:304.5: 318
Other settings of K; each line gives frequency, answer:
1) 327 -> 301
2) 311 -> 293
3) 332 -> 344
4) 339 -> 340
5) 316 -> 290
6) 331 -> 334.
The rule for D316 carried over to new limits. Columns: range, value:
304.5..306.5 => 314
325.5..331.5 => 340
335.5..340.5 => 354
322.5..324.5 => 319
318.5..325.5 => 327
